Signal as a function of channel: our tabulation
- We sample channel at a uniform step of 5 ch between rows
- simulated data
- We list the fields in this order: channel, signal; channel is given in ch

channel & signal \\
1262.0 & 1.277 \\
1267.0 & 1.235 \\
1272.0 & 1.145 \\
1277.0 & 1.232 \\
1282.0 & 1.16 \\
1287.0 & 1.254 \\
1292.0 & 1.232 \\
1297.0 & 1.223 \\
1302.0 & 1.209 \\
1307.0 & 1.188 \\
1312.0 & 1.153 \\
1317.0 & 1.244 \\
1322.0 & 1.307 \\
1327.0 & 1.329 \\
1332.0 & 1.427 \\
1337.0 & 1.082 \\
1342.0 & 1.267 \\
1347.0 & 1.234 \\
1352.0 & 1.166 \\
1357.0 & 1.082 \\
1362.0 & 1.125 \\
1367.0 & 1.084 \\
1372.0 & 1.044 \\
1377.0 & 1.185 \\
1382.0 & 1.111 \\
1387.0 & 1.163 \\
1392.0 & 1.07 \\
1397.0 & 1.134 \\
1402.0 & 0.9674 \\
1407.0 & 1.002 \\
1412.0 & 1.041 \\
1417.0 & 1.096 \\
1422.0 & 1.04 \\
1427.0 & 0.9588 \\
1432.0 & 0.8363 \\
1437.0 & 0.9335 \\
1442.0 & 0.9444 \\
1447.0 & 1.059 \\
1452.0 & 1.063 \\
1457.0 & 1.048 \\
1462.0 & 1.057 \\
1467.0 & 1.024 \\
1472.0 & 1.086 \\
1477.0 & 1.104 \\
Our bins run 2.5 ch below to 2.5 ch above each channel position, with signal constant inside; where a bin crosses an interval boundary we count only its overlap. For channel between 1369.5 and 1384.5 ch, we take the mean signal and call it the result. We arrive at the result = 1.11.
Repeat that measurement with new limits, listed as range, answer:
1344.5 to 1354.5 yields 1.2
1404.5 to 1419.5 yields 1.05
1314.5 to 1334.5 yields 1.33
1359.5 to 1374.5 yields 1.08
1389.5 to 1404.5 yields 1.06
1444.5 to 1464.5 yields 1.06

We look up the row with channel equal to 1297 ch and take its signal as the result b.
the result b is 1.223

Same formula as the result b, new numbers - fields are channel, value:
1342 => 1.267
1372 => 1.044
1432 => 0.8363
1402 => 0.9674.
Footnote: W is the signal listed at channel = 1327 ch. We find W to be 1.329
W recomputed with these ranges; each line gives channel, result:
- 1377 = 1.185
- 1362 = 1.125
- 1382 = 1.111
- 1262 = 1.277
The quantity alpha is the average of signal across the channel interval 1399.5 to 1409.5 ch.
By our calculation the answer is 0.985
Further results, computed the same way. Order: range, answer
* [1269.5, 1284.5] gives 1.18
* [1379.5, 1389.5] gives 1.14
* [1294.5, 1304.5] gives 1.22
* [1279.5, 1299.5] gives 1.22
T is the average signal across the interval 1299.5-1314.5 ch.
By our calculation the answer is 1.18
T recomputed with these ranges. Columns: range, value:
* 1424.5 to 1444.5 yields 0.918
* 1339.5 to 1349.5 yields 1.25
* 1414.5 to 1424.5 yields 1.07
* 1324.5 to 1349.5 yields 1.27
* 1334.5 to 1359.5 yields 1.17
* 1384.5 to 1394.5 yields 1.12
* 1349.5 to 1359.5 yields 1.12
